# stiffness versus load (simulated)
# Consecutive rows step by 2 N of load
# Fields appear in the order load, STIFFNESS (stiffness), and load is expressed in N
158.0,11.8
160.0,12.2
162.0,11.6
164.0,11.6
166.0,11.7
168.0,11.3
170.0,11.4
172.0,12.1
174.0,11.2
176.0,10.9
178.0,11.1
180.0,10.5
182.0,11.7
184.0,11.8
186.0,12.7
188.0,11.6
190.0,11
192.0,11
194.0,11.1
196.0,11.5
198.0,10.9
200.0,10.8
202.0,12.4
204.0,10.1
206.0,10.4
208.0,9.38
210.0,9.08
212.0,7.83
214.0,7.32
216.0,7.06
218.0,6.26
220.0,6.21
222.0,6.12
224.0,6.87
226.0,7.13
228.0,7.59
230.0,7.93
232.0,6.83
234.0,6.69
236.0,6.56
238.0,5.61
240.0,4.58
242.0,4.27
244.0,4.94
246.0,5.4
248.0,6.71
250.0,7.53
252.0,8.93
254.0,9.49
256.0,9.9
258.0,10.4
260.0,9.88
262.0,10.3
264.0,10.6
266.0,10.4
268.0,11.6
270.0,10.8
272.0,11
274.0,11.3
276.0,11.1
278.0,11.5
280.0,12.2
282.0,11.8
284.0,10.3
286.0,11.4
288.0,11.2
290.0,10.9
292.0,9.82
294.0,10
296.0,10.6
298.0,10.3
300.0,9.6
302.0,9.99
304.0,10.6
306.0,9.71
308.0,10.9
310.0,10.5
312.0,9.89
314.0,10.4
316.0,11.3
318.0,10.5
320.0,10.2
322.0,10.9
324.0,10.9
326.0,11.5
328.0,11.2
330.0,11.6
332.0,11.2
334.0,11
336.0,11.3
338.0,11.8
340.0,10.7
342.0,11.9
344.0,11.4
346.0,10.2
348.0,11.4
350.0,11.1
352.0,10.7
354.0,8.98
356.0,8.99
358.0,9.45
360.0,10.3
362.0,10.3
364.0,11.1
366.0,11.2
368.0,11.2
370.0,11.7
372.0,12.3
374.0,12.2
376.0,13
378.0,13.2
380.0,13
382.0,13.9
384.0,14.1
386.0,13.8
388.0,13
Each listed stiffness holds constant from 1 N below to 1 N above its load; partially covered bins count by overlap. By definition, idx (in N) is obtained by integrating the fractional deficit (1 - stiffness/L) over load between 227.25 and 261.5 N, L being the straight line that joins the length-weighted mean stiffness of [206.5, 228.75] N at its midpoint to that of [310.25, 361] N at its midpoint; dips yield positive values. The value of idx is 3.8 N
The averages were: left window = 7.42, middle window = 7.29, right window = 10.7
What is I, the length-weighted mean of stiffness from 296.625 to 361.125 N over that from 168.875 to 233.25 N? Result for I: 1.1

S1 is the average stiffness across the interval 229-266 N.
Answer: 7.66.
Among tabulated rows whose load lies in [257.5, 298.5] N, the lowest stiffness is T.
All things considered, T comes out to 9.82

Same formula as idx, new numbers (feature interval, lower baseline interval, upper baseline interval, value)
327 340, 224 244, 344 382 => -1.6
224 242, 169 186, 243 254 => 3.3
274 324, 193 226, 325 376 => -2.1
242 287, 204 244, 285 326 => -4.7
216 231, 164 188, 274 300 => 5.8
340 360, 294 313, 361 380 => 1.6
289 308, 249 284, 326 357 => 0.8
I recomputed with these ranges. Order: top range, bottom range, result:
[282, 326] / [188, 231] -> 1.17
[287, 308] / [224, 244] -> 1.63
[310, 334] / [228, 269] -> 1.37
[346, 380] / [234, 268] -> 1.40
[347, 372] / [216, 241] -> 1.62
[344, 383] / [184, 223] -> 1.17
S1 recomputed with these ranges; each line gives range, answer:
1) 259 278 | 10.8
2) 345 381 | 11.1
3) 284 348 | 10.8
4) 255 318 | 10.6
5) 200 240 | 7.75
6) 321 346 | 11.2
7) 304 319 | 10.5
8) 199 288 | 8.77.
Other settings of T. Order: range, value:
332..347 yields 10.2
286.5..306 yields 9.6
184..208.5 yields 9.38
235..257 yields 4.27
